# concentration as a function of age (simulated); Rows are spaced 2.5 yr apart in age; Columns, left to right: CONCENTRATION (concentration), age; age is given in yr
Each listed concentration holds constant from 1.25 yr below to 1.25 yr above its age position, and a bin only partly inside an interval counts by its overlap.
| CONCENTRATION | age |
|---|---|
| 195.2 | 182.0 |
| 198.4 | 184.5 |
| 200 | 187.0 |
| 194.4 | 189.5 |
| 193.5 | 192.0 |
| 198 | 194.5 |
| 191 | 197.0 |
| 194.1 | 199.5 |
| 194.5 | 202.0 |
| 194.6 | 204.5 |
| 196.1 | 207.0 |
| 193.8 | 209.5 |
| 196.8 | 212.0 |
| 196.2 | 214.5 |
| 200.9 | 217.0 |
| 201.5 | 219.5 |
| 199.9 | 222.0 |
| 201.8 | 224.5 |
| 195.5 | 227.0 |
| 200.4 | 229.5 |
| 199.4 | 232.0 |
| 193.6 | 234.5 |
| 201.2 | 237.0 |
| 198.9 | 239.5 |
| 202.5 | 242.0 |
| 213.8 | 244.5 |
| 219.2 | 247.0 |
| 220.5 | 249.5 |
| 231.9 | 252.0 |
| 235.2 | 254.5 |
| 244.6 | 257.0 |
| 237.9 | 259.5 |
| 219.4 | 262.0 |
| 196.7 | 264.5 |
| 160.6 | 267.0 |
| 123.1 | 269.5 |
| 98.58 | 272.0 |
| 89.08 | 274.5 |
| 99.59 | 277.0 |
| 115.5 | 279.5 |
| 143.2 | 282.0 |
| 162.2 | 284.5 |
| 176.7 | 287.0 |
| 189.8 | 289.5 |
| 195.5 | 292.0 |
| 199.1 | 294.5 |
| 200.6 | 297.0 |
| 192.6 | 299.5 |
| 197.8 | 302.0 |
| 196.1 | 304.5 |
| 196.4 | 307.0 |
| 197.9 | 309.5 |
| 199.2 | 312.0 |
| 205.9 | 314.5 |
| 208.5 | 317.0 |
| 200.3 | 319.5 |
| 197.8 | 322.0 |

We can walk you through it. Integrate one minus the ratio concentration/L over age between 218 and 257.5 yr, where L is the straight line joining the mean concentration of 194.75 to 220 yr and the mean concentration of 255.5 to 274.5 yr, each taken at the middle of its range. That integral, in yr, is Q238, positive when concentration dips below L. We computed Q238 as -5.0 yr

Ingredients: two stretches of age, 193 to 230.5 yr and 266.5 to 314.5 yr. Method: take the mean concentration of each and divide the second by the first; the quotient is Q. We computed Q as 0.84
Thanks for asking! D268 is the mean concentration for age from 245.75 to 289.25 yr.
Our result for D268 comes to 175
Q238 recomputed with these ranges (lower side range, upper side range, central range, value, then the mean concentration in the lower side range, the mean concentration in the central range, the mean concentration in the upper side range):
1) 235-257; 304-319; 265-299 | 9.04 yr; 216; 152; 201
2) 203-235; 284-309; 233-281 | 2.67 yr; 198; 184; 192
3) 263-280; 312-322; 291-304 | -2.00 yr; 128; 197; 203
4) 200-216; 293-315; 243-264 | -3.17 yr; 195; 226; 198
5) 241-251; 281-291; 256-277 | 2.98 yr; 215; 166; 169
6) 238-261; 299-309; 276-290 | 4.04 yr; 222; 146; 196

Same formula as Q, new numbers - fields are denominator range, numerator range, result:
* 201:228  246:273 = 1.01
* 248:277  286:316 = 1.07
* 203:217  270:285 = 0.59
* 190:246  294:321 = 1.01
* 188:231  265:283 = 0.62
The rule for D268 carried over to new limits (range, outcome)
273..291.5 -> 141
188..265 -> 205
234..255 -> 213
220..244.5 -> 200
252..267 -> 222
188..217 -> 195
